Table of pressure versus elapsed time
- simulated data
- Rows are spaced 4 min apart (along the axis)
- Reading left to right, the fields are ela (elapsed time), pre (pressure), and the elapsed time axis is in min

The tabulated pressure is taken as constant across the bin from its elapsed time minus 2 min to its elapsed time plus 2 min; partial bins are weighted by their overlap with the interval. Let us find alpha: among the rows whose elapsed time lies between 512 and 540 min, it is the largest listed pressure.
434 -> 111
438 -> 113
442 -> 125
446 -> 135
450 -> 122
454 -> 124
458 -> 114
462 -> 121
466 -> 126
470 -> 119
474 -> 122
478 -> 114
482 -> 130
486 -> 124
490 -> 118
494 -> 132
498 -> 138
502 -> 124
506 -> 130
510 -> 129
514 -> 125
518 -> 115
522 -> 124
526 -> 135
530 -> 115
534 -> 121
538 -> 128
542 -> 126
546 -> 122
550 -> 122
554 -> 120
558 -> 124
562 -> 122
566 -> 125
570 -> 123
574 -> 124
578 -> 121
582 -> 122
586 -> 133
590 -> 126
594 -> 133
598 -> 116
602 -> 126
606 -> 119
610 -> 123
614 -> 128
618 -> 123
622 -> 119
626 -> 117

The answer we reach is 135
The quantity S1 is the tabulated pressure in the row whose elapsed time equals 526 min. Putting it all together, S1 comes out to 135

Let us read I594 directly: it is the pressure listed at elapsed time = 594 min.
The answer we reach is 133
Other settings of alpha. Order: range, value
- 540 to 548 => 126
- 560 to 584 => 125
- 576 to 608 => 133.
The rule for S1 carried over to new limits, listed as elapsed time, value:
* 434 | 111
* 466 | 126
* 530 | 115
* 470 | 119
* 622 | 119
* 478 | 114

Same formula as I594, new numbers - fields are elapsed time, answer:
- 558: 124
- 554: 120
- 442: 125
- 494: 132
